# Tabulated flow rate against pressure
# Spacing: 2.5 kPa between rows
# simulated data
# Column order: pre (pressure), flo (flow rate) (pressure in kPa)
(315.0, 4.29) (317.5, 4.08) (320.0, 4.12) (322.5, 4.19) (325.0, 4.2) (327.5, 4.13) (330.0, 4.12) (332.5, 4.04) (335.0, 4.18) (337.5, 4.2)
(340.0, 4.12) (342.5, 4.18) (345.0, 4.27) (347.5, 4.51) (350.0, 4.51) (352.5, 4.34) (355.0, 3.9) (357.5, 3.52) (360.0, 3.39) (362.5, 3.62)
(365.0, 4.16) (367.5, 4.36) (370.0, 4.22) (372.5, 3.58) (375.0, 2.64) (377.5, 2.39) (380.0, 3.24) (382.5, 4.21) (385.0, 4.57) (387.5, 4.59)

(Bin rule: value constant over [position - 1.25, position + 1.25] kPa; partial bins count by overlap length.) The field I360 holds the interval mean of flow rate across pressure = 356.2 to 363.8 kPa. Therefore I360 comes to 3.52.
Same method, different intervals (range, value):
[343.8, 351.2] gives 4.43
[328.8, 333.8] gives 4.08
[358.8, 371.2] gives 3.95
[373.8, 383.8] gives 3.13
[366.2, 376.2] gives 3.71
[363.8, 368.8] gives 4.26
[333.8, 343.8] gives 4.17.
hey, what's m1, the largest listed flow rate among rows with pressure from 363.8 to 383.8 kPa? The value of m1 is 4.36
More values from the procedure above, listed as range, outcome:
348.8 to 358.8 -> 4.51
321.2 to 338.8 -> 4.2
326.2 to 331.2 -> 4.13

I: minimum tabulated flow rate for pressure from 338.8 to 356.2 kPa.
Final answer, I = 3.9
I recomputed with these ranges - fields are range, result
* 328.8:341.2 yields 4.04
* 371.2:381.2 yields 2.39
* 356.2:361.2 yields 3.39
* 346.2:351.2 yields 4.51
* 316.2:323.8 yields 4.08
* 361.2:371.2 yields 3.62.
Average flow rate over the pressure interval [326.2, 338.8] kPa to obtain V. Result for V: 4.13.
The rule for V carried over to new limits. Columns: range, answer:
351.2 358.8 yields 3.92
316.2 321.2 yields 4.1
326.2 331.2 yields 4.13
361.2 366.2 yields 3.88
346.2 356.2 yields 4.32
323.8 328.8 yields 4.16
